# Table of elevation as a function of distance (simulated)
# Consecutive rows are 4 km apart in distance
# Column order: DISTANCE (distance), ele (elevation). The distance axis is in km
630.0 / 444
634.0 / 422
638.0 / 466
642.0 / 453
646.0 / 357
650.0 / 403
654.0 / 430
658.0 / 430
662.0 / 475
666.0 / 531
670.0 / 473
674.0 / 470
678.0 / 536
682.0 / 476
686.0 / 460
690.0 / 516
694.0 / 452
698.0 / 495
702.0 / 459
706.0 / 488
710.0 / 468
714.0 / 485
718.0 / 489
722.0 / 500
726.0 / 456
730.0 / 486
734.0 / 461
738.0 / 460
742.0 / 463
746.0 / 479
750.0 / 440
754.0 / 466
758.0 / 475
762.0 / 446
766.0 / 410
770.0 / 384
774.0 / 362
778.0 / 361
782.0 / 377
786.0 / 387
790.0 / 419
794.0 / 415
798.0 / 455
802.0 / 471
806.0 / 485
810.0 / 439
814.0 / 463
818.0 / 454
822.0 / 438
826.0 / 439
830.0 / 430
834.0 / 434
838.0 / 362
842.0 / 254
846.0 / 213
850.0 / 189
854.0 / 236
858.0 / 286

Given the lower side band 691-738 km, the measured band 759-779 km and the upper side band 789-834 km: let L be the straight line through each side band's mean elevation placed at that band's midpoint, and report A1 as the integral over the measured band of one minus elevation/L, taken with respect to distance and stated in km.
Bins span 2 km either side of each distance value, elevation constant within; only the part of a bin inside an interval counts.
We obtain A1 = 2.7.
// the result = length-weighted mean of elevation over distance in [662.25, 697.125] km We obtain 489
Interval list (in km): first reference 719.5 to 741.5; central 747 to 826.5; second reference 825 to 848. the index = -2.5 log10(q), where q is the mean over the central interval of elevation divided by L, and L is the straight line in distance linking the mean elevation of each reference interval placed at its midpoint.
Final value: -0.061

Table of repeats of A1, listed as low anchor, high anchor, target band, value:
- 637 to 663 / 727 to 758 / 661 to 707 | -4.7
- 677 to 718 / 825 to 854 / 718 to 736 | -1.1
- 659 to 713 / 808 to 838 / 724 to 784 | 3.4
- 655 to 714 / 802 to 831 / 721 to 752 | 0.1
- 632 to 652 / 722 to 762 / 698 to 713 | -0.9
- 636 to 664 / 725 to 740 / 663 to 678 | -1.9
